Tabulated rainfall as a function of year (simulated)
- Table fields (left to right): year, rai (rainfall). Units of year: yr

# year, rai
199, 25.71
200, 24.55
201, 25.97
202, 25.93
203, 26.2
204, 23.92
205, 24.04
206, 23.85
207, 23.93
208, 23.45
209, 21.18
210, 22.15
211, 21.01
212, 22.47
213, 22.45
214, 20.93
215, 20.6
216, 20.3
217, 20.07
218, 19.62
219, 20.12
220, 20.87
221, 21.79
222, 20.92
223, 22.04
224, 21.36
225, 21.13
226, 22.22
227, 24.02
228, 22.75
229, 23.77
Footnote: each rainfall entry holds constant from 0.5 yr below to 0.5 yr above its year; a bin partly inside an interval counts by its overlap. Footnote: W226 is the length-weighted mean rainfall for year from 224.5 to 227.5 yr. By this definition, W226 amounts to 22.5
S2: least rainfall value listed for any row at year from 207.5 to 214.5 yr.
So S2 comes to 20.93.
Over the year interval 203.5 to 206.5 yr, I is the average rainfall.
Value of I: 23.9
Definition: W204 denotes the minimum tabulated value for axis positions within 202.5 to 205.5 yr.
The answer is 23.92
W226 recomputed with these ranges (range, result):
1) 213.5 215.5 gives 20.8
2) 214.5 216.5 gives 20.5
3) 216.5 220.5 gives 20.2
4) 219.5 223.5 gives 21.4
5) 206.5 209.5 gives 22.9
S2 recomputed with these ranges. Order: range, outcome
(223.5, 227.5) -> 21.13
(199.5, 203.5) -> 24.55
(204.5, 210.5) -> 21.18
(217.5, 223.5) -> 19.62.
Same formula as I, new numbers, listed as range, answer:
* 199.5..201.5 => 25.3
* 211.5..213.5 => 22.5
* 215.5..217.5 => 20.2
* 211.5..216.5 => 21.4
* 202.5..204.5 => 25.1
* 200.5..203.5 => 26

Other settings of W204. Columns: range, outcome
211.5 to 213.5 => 22.45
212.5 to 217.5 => 20.07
